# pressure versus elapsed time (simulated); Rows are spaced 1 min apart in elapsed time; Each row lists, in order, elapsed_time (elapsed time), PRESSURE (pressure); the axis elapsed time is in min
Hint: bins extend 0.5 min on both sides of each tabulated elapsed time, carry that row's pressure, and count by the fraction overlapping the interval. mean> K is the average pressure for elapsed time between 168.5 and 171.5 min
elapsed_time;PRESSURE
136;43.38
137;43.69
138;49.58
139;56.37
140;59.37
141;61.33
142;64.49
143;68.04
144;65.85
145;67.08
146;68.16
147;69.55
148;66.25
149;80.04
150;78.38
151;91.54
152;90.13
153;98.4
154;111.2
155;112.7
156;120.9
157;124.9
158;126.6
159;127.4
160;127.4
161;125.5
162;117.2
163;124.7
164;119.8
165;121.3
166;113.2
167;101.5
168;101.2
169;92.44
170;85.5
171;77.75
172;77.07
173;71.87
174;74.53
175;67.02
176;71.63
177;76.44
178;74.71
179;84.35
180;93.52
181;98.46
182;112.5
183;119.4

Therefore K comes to 85.2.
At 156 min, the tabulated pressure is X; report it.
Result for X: 120.9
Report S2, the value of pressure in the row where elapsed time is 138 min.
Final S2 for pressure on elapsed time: 49.58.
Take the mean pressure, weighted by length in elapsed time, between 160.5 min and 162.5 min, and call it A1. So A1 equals 121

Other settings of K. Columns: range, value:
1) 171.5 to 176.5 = 72.4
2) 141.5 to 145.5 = 66.4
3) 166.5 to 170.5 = 95.2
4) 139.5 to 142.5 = 61.7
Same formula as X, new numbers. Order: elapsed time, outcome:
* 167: 101.5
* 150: 78.38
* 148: 66.25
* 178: 74.71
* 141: 61.33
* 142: 64.49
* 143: 68.04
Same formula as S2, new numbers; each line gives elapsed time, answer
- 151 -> 91.54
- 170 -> 85.5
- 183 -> 119.4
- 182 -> 112.5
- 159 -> 127.4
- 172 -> 77.07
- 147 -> 69.55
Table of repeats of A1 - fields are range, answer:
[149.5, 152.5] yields 86.7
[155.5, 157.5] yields 123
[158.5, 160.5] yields 127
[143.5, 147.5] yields 67.7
